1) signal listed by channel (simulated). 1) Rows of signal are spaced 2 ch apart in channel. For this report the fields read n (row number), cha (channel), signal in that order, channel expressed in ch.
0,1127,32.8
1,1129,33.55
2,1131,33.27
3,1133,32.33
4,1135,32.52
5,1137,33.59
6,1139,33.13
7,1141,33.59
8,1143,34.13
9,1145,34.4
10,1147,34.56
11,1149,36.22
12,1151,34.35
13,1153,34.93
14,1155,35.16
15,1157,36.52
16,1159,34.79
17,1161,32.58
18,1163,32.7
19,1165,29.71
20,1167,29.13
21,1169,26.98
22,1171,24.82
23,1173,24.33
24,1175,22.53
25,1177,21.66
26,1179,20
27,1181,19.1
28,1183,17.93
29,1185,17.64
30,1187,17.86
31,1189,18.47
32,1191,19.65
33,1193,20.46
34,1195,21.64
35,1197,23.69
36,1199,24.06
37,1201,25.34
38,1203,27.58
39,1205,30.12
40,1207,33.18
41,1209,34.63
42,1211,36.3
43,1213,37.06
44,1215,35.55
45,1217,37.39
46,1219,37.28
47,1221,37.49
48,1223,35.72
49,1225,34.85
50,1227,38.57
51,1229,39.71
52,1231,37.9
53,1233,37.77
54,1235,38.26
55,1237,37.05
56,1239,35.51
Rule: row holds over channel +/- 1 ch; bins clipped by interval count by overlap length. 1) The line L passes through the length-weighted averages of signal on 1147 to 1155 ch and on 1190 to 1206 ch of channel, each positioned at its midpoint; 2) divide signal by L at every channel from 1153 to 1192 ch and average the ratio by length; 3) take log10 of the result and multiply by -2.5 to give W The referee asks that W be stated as 0.19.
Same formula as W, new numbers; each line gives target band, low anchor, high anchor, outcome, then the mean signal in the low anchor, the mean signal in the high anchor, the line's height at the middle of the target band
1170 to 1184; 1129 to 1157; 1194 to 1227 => 0.471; 34.1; 32.2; 33.1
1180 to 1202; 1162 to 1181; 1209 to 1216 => 0.433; 25.4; 36.1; 30.5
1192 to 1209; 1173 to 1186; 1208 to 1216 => 0.163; 20.2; 35.9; 30.3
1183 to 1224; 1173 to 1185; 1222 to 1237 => 0.034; 20.4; 37.5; 28.7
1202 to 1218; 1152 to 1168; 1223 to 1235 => 0.076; 33.2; 37.6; 36.4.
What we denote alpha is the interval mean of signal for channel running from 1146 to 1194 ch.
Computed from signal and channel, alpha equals 26.8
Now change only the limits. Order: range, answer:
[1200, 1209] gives 29.7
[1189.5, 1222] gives 29.9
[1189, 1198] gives 21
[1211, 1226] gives 36.5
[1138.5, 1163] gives 34.5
